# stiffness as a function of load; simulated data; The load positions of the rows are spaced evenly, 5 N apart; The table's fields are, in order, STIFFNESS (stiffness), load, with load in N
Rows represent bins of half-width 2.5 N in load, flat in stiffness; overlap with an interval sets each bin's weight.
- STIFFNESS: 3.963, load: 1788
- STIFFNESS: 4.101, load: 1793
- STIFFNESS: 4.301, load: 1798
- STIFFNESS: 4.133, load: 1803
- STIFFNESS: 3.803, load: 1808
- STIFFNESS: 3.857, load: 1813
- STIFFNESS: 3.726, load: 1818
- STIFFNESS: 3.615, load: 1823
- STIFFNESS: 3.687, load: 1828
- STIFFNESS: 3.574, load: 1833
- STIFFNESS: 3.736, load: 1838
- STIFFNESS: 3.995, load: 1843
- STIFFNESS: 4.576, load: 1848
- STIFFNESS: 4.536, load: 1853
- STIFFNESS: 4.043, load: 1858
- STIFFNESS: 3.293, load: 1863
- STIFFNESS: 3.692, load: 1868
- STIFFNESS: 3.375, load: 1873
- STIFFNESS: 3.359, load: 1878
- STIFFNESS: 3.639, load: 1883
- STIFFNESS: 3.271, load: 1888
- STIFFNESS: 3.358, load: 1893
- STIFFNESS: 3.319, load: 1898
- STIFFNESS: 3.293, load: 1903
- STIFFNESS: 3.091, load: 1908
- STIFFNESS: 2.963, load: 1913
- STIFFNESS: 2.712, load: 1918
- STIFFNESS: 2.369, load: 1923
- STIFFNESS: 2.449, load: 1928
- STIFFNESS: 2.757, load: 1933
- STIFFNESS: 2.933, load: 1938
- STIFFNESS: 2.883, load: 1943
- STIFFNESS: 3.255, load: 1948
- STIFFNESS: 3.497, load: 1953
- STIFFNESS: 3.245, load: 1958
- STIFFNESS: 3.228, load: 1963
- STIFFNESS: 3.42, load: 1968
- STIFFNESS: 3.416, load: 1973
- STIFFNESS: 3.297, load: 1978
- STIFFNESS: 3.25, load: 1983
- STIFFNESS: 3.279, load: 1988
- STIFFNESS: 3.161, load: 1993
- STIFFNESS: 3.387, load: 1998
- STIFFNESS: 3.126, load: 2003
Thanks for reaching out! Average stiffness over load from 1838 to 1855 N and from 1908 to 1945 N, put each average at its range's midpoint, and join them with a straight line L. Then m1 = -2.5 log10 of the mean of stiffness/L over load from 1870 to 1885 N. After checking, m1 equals 0.07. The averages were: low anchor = 4.27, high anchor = 2.75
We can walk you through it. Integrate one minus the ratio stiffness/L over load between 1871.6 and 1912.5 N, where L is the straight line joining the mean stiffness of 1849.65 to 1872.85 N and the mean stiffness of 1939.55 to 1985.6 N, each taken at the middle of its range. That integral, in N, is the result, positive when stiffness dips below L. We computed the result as 4.06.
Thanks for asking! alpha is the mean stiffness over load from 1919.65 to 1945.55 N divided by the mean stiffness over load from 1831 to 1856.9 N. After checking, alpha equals 0.66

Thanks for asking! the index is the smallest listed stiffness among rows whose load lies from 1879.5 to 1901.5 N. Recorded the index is 3.271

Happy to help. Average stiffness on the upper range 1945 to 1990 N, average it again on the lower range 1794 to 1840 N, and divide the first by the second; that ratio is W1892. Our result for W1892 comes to 0.86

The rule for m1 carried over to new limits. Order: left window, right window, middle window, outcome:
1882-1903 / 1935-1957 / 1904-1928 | 0.18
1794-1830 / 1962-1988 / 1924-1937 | 0.31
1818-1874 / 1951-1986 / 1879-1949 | 0.18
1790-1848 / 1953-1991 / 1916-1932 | 0.35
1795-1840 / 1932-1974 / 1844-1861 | -0.18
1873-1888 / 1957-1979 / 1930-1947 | 0.17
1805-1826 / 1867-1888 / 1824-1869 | -0.08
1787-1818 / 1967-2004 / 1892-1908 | 0.11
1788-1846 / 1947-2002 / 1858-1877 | 0.05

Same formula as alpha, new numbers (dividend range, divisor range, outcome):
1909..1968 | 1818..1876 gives 0.77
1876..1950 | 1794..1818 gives 0.76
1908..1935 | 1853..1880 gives 0.74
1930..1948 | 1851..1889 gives 0.79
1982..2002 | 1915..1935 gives 1.27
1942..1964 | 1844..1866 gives 0.79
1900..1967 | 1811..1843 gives 0.80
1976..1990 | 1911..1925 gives 1.22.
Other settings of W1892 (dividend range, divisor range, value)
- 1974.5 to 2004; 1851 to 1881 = 0.88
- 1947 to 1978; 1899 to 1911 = 1.05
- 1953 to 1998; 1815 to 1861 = 0.84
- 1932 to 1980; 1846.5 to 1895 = 0.87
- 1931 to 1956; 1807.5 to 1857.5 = 0.78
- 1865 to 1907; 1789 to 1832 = 0.87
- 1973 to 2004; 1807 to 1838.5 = 0.88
